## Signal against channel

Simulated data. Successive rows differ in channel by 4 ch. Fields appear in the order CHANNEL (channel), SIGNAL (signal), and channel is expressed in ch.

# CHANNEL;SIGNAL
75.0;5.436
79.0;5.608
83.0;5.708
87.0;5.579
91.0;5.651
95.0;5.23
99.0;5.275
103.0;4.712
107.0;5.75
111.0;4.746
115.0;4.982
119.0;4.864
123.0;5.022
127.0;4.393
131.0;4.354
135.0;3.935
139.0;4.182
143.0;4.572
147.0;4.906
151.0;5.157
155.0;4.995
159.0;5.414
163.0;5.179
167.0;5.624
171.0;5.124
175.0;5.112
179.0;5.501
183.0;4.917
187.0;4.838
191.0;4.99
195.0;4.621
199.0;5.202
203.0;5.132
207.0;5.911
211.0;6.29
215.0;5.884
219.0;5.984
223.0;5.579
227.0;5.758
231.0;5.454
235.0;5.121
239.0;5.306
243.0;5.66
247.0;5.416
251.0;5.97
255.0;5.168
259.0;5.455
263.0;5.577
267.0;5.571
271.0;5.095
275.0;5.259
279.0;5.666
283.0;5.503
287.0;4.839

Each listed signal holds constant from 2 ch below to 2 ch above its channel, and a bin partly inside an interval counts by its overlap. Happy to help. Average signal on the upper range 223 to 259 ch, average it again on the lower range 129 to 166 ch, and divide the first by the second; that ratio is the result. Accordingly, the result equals 1.15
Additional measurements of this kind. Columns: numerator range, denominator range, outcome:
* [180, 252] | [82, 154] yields 1.10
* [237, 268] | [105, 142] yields 1.18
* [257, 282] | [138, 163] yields 1.10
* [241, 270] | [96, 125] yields 1.09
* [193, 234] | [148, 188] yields 1.07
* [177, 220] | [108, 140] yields 1.17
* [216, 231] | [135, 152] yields 1.25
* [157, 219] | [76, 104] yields 0.98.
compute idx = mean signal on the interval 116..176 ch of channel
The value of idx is 4.85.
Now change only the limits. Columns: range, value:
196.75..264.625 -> 5.58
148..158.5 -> 5.11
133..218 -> 5.13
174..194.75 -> 5.03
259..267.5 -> 5.55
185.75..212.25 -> 5.27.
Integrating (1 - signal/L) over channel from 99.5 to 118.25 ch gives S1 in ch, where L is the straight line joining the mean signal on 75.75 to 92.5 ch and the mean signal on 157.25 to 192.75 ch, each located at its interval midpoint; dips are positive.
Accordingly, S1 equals 1.5 ch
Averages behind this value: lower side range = 5.62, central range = 5.05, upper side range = 5.19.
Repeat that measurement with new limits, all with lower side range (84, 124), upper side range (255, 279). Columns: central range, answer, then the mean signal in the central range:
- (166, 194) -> 0.89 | 5.12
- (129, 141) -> 2.47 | 4.16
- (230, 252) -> -0.42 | 5.47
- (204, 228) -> -2.43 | 5.87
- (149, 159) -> 0.22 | 5.14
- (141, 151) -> 0.81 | 4.82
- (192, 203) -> 0.73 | 4.96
